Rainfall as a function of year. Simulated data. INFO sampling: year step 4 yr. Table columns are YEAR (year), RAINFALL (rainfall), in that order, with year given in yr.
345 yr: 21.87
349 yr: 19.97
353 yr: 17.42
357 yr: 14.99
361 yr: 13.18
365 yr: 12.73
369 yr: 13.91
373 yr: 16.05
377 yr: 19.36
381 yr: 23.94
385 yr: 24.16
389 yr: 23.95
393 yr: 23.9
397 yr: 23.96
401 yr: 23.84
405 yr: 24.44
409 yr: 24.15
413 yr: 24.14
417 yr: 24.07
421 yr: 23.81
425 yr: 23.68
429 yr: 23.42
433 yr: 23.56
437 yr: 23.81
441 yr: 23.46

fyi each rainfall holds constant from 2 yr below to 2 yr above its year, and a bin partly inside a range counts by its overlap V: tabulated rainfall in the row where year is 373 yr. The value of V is 16.05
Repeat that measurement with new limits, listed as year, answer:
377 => 19.36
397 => 23.96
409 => 24.15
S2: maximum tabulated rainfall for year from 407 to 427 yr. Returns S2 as 24.15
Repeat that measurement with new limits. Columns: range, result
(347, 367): 19.97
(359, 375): 16.05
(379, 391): 24.16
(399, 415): 24.44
